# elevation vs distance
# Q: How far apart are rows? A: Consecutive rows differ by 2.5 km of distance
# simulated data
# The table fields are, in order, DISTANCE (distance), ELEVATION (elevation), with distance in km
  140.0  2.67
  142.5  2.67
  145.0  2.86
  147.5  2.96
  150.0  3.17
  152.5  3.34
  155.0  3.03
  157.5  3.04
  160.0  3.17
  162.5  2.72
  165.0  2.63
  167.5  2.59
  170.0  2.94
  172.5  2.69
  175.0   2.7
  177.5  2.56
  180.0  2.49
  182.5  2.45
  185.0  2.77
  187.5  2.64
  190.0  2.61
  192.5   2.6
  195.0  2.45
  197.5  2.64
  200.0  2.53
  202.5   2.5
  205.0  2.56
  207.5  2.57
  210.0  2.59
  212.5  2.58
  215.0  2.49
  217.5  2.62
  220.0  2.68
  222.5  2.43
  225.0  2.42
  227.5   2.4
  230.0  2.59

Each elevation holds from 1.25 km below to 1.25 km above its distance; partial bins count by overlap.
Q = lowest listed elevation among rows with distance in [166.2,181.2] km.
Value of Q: 2.49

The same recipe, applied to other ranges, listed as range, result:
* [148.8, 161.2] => 3.03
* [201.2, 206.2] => 2.5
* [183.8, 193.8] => 2.6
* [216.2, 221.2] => 2.62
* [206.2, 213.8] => 2.57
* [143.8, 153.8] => 2.86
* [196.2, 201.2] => 2.53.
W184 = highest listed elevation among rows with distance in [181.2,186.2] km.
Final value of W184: 2.77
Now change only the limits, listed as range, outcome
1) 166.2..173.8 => 2.94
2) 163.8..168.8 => 2.63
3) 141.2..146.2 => 2.86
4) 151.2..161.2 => 3.34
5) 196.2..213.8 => 2.64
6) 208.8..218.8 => 2.62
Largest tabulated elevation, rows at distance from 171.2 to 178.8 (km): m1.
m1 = 2.7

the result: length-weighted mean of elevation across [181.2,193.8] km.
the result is 2.61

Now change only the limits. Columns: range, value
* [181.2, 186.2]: 2.61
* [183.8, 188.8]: 2.7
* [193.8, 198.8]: 2.55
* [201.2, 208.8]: 2.54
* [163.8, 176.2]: 2.71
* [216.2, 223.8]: 2.58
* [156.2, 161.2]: 3.1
